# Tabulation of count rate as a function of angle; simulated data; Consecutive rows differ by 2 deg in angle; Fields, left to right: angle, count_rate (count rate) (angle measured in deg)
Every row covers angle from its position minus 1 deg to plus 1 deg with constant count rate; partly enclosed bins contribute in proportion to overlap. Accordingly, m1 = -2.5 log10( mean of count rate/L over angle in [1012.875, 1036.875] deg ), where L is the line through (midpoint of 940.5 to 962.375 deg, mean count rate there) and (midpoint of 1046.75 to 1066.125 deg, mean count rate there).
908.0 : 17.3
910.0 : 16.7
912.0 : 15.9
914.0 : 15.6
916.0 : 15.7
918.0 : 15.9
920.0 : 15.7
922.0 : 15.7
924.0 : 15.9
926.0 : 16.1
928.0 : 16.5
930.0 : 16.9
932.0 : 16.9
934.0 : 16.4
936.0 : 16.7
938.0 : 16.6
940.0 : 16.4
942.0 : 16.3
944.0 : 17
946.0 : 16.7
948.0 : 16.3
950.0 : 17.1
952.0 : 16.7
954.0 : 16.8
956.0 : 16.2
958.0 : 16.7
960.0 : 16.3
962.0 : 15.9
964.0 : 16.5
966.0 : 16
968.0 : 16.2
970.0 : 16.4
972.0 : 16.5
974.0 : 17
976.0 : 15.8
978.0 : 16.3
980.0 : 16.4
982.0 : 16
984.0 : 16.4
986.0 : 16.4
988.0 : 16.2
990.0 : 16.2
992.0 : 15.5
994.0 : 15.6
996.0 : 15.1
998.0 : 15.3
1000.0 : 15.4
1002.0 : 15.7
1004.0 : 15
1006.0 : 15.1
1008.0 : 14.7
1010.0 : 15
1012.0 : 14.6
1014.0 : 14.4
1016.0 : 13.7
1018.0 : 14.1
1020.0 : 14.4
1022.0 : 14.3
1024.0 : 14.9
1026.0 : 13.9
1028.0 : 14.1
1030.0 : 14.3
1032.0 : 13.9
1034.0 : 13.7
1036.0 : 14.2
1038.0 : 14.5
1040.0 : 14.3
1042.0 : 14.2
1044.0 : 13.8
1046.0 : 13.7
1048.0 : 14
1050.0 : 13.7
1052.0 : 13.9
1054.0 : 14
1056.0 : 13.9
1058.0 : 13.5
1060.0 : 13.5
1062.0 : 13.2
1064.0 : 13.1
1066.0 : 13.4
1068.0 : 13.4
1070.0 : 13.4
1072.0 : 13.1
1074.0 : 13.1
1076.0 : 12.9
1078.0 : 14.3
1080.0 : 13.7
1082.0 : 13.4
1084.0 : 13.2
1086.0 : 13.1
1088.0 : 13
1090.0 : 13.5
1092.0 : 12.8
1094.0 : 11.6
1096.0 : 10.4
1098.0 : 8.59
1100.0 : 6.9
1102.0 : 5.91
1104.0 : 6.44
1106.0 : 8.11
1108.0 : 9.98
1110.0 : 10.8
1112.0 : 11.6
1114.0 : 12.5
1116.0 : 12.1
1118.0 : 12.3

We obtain 0.03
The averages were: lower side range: 16.6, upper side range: 13.6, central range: 14.2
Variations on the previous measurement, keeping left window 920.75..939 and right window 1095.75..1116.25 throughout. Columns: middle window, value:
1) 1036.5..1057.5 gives -0.20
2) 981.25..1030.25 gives -0.13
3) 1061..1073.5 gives -0.22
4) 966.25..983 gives -0.12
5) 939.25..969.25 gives -0.07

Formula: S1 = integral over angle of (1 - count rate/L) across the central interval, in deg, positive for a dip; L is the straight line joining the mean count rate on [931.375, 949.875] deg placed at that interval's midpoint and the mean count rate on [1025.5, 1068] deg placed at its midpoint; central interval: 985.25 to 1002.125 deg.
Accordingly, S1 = -0.5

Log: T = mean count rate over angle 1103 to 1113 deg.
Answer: 9.39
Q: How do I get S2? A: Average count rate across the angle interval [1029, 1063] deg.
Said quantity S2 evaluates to 13.9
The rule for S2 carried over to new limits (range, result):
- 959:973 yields 16.3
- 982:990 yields 16.3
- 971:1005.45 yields 15.9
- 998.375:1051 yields 14.4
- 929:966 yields 16.6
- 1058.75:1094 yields 13.3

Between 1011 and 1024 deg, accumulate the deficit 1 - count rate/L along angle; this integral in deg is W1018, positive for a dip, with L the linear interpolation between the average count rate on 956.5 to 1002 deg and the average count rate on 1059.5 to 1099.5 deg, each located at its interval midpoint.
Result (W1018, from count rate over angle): 0.45 deg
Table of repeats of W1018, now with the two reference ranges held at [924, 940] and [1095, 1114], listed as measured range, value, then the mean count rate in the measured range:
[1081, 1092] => -3.92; 13.2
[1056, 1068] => -2.86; 13.4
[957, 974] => -1.47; 16.4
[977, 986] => -1.22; 16.3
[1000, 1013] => -1.75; 15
